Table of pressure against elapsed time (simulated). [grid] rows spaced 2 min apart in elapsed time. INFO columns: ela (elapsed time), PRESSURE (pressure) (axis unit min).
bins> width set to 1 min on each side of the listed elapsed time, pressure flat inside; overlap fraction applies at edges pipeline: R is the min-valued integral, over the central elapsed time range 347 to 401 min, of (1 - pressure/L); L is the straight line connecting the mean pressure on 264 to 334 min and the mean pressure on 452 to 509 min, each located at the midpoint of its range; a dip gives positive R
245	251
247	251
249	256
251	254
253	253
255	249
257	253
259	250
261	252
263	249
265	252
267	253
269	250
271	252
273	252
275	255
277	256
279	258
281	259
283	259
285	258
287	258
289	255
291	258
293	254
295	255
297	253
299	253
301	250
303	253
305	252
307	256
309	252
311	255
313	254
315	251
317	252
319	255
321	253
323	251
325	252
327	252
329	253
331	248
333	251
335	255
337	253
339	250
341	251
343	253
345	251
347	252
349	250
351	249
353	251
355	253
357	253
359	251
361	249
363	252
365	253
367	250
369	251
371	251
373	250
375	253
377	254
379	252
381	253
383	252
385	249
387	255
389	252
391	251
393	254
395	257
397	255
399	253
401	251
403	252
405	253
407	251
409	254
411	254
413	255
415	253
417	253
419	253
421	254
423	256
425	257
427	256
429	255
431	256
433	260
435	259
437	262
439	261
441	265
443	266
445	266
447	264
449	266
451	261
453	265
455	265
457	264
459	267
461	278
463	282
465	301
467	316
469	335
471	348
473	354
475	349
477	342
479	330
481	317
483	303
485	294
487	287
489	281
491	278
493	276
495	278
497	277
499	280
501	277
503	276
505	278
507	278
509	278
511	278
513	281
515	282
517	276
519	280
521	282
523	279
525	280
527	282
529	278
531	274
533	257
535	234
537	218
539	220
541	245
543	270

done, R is 3.75 min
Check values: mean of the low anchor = 254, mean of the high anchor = 295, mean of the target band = 252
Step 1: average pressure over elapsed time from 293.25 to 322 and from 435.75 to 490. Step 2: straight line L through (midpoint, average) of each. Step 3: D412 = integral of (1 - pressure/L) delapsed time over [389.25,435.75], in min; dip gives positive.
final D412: 4.17 min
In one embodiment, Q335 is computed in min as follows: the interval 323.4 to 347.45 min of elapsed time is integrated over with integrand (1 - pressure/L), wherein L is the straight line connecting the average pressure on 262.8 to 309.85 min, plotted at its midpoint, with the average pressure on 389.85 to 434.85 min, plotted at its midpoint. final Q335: 0.2 min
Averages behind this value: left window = 254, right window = 254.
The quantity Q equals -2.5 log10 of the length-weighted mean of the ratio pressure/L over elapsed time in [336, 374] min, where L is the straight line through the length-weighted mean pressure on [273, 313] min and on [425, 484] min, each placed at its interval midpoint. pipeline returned 0.07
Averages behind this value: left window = 255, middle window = 251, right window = 286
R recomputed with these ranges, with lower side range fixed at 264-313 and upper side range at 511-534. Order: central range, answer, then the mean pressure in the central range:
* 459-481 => -3.9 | 321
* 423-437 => 0.6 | 257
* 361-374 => 0.6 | 251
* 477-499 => -1.6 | 294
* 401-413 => 0.6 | 253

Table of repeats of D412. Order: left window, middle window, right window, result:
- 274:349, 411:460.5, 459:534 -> 3.5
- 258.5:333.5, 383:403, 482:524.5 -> 1.0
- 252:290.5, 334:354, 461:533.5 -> 1.1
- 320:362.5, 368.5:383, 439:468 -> 0.3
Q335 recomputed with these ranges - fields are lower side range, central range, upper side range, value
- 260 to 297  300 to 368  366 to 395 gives 0.4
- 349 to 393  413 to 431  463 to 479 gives 2.3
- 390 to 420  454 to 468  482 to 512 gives -0.6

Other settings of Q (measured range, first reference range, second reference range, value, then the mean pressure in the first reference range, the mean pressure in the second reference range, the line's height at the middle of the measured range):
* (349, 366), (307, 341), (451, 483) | 0.06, 252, 306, 265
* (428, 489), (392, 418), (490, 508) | -0.08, 253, 278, 267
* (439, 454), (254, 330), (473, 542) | 0.04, 254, 281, 273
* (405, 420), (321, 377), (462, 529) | 0.07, 251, 295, 270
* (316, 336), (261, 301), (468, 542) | 0.04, 254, 285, 261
